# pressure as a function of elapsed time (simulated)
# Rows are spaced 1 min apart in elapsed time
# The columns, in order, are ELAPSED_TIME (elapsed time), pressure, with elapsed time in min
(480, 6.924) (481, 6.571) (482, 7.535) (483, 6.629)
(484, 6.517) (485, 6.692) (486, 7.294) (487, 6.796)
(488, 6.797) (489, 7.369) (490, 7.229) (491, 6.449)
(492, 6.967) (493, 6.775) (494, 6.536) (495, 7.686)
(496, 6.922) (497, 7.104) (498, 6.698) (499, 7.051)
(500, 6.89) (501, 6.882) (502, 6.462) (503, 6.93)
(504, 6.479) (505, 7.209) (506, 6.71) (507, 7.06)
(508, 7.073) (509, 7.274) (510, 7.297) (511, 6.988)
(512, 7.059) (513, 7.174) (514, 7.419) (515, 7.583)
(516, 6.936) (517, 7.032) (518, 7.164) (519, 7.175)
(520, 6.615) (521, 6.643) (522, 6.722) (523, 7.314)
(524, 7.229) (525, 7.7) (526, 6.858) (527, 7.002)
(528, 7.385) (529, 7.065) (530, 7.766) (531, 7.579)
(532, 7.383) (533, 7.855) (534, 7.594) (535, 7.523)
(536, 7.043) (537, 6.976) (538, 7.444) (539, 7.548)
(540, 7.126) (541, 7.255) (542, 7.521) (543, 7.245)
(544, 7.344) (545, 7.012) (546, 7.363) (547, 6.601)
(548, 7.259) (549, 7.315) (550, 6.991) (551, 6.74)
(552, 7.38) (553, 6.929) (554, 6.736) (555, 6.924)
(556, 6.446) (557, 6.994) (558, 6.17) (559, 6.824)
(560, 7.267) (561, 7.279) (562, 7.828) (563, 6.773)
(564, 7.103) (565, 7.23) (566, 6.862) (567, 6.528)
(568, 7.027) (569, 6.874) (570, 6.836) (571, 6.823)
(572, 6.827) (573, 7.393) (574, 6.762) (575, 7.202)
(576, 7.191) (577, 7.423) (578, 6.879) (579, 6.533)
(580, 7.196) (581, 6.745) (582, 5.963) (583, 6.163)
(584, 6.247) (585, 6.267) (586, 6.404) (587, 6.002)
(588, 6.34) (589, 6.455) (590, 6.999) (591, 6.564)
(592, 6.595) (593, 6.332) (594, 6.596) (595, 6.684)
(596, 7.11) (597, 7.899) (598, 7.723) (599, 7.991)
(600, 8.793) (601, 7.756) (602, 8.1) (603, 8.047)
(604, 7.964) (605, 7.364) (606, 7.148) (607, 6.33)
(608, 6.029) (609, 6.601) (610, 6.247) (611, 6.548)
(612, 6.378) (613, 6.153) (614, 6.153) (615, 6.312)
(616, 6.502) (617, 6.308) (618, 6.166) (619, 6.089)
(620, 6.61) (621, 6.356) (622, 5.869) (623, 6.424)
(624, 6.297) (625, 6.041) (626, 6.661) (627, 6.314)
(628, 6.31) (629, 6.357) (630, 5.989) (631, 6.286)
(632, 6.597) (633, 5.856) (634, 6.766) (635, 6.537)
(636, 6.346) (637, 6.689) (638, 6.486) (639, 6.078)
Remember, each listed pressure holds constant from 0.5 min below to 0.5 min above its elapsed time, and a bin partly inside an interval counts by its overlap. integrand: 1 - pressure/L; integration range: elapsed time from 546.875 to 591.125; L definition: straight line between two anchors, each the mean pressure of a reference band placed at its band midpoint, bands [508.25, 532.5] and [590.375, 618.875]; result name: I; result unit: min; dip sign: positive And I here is 1.29 min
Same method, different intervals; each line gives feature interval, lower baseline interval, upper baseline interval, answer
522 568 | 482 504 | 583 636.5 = -2.5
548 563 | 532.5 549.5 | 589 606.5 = 0.7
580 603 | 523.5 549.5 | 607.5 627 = -1.1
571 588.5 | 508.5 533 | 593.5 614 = 1.2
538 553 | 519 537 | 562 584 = -0.2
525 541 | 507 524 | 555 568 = -0.7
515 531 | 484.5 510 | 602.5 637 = -0.7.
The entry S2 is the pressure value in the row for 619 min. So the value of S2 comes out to 6.089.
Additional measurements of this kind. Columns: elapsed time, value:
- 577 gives 7.423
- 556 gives 6.446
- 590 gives 6.999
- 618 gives 6.166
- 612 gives 6.378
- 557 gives 6.994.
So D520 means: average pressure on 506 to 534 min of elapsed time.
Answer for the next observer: 7.2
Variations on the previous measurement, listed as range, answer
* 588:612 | 7.09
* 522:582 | 7.11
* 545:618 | 6.89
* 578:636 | 6.65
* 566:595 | 6.69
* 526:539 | 7.37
